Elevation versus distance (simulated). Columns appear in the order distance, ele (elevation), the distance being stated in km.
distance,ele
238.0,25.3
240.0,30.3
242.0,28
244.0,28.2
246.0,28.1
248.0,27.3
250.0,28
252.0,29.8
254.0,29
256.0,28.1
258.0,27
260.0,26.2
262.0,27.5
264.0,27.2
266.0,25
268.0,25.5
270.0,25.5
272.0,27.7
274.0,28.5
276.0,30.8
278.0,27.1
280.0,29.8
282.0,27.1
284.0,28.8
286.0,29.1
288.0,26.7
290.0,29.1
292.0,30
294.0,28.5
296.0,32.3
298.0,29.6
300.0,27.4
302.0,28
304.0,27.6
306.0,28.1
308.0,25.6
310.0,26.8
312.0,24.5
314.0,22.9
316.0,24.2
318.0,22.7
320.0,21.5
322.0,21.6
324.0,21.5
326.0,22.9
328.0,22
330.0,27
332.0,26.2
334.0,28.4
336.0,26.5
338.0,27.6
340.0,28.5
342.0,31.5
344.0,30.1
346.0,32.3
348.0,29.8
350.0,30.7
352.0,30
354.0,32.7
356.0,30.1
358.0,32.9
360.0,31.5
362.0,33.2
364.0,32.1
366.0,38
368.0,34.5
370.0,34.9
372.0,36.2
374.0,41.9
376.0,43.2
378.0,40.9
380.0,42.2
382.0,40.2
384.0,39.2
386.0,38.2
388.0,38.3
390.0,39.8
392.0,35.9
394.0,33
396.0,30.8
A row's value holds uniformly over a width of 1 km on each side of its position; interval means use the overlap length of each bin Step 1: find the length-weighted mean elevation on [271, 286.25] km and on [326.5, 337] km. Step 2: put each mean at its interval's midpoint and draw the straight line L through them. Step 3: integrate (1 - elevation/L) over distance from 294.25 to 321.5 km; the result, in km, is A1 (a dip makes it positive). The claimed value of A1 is 0.9 km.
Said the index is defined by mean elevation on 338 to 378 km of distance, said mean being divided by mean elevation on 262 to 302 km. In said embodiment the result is 1.19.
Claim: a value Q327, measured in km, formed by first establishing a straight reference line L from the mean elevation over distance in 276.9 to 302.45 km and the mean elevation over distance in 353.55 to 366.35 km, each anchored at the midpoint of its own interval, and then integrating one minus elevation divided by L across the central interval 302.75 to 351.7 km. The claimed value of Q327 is 7.2 km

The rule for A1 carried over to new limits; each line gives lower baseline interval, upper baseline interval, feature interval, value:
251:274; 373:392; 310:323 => 3.9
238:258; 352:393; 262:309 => 4.2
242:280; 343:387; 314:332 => 5.1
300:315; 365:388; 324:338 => 2.4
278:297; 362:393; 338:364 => 3.3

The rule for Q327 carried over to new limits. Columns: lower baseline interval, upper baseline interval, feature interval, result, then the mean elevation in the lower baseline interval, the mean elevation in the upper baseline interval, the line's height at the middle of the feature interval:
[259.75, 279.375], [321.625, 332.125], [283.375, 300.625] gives -2.28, 27.2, 23.4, 25.7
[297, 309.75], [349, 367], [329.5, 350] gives 1.25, 27.7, 32.4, 30.8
